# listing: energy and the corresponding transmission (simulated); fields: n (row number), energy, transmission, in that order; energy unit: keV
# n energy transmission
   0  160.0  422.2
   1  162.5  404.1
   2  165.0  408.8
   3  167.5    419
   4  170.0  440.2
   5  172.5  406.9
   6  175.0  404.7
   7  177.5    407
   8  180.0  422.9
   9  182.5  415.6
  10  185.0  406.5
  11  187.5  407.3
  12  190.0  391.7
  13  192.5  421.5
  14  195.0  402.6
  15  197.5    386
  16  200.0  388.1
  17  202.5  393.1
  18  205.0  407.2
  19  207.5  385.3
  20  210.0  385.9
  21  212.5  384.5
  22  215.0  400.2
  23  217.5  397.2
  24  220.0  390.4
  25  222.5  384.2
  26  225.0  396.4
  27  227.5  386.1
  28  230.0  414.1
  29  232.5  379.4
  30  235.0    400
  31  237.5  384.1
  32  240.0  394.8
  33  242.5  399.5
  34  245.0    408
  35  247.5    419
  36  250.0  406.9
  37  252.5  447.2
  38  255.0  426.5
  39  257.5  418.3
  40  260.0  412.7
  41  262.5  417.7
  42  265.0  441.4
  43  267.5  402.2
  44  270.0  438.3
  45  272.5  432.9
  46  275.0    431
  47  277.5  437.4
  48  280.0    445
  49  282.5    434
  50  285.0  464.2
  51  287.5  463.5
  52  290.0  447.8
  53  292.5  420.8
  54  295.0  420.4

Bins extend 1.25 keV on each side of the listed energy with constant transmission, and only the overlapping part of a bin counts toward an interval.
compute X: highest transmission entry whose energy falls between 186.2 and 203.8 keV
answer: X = 421.5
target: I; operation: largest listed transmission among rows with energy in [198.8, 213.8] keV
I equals 407.2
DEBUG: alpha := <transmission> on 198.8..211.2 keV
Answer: 392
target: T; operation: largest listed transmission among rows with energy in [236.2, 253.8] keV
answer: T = 447.2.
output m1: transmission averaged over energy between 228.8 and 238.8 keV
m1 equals 394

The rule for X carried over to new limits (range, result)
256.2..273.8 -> 441.4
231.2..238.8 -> 400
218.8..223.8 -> 390.4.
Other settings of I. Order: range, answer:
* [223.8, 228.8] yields 396.4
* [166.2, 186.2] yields 440.2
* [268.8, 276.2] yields 438.3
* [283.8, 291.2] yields 464.2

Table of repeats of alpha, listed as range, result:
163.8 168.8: 414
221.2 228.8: 389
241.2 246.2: 404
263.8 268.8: 422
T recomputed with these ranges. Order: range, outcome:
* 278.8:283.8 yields 445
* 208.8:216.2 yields 400.2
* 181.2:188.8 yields 415.6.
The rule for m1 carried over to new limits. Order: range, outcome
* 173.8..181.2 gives 412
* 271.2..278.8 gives 434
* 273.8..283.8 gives 437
